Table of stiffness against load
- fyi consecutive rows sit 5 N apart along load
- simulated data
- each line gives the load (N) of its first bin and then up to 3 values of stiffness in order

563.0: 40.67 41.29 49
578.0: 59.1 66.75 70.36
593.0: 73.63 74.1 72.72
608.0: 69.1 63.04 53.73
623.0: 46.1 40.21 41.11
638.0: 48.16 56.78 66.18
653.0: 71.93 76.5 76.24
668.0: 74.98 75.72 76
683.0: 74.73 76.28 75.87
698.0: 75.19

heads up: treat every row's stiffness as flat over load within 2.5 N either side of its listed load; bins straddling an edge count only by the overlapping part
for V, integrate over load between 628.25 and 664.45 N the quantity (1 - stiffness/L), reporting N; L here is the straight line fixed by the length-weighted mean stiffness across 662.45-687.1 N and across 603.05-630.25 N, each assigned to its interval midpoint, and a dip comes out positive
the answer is 3.3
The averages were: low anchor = 56.2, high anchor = 75.5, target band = 60.6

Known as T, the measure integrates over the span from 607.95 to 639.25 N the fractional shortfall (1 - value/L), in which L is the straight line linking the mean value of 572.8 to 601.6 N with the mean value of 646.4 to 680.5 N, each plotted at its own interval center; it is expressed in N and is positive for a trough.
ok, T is 8.9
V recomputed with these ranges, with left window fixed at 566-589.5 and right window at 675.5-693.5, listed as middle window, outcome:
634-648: 3.0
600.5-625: 0.7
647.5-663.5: -0.5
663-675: -0.4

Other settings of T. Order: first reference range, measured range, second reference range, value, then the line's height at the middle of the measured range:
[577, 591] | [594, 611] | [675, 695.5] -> -0.9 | 68.1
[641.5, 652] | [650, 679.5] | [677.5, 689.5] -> -2.4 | 69.4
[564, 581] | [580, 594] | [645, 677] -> -4.2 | 53.4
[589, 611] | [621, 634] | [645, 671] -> 5.4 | 72.4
